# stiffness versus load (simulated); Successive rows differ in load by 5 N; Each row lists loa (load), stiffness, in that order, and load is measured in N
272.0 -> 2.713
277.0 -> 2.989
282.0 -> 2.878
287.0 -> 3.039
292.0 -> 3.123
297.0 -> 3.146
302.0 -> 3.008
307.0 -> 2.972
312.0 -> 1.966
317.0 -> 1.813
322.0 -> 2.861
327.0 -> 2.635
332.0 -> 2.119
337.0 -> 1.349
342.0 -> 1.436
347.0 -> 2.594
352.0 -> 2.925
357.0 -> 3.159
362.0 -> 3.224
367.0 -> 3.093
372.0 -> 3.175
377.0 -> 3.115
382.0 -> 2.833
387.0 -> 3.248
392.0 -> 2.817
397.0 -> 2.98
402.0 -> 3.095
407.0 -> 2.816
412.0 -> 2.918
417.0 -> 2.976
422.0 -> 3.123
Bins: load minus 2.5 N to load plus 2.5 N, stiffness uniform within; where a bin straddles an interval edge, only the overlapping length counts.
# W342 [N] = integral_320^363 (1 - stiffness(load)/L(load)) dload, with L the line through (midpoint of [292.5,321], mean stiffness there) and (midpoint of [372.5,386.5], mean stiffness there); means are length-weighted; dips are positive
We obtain 5.9 N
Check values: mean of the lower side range 2.63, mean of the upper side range 3.04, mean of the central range 2.45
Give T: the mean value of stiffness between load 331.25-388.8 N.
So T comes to 2.7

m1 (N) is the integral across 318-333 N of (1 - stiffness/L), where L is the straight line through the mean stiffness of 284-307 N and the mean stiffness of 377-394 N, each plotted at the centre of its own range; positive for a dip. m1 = 2.6 N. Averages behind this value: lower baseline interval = 3.06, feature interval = 2.51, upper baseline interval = 2.99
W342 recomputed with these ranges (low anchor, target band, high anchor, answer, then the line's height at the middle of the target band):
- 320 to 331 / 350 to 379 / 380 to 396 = -2.7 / 2.85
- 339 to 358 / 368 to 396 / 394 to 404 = -2.1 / 2.83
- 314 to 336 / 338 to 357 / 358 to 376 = 2.9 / 2.75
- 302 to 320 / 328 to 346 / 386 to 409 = 5.3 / 2.55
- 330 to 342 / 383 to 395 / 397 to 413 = -1.6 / 2.65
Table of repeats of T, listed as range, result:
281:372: 2.64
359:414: 3.03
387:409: 2.97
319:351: 2.2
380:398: 2.97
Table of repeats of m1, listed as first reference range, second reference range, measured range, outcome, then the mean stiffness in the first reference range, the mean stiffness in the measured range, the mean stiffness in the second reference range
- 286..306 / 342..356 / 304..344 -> 9.3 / 3.07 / 2.16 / 2.57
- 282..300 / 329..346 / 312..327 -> -0.6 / 3.07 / 2.32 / 1.75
